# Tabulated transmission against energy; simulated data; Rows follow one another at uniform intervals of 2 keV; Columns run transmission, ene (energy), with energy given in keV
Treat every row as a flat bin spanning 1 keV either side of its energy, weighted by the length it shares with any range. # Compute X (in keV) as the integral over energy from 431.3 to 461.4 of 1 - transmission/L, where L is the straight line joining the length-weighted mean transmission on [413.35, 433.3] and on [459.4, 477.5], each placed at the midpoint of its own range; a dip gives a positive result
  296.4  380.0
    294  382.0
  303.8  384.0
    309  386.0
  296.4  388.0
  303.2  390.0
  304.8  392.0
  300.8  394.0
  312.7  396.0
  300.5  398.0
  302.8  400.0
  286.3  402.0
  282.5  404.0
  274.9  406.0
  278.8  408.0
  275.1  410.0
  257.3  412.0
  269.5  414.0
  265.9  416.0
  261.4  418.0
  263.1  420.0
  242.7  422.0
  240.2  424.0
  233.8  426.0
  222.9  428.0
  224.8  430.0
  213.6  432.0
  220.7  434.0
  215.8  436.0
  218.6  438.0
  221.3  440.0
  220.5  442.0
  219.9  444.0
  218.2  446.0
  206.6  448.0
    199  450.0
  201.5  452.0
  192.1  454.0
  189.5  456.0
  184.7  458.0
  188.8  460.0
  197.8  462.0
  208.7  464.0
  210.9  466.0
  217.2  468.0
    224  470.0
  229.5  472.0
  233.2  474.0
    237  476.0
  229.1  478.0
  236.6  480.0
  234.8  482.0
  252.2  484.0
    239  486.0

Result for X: 3.0 keV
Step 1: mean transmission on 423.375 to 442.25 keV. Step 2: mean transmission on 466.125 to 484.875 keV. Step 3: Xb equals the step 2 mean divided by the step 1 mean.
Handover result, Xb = 1.04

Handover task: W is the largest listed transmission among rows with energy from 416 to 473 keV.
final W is 265.9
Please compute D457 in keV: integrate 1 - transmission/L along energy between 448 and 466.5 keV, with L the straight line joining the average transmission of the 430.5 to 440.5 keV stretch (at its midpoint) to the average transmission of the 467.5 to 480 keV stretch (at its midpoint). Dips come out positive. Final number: 2.3 keV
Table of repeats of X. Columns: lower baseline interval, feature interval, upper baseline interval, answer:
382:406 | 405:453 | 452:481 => 4.0 keV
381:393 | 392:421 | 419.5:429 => -1.3 keV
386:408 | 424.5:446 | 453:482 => 2.5 keV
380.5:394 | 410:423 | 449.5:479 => 0.3 keV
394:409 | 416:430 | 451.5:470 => 0.8 keV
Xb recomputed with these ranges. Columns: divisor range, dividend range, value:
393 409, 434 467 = 0.71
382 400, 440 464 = 0.67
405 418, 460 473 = 0.79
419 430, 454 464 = 0.80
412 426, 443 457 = 0.80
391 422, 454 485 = 0.77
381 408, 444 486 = 0.72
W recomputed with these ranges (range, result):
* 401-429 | 286.3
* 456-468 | 217.2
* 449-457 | 201.5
